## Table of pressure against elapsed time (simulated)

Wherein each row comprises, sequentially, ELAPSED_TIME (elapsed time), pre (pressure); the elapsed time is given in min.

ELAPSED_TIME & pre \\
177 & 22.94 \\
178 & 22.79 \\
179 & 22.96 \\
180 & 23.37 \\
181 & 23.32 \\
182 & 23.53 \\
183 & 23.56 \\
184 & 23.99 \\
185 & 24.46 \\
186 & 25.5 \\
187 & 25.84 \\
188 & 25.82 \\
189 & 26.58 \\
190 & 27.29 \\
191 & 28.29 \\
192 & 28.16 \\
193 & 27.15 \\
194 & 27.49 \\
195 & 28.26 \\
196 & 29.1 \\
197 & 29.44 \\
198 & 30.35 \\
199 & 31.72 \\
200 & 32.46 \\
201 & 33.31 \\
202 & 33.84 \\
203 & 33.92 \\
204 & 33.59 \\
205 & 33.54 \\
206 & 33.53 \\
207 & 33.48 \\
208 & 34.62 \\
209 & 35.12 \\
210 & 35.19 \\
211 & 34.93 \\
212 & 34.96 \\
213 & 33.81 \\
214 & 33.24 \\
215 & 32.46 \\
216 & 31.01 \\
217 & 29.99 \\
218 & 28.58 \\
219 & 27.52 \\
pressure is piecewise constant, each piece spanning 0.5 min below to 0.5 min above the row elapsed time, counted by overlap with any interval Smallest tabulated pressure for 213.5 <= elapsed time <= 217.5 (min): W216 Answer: 29.99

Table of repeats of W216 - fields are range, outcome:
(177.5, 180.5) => 22.79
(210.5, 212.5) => 34.93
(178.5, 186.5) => 22.96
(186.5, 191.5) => 25.82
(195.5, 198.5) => 29.1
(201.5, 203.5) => 33.84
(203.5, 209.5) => 33.48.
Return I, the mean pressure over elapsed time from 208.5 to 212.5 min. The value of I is 35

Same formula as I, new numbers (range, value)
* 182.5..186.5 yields 24.4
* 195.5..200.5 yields 30.6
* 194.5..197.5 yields 28.9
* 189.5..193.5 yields 27.7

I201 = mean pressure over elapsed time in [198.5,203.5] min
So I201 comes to 33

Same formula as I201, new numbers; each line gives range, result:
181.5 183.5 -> 23.5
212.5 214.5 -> 33.5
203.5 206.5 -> 33.6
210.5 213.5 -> 34.6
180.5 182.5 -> 23.4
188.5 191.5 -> 27.4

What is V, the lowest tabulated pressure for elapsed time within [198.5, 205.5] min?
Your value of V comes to 31.72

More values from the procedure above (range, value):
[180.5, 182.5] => 23.32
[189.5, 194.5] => 27.15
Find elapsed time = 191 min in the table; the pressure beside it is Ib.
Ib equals 28.29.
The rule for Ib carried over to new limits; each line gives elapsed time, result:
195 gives 28.26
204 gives 33.59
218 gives 28.58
